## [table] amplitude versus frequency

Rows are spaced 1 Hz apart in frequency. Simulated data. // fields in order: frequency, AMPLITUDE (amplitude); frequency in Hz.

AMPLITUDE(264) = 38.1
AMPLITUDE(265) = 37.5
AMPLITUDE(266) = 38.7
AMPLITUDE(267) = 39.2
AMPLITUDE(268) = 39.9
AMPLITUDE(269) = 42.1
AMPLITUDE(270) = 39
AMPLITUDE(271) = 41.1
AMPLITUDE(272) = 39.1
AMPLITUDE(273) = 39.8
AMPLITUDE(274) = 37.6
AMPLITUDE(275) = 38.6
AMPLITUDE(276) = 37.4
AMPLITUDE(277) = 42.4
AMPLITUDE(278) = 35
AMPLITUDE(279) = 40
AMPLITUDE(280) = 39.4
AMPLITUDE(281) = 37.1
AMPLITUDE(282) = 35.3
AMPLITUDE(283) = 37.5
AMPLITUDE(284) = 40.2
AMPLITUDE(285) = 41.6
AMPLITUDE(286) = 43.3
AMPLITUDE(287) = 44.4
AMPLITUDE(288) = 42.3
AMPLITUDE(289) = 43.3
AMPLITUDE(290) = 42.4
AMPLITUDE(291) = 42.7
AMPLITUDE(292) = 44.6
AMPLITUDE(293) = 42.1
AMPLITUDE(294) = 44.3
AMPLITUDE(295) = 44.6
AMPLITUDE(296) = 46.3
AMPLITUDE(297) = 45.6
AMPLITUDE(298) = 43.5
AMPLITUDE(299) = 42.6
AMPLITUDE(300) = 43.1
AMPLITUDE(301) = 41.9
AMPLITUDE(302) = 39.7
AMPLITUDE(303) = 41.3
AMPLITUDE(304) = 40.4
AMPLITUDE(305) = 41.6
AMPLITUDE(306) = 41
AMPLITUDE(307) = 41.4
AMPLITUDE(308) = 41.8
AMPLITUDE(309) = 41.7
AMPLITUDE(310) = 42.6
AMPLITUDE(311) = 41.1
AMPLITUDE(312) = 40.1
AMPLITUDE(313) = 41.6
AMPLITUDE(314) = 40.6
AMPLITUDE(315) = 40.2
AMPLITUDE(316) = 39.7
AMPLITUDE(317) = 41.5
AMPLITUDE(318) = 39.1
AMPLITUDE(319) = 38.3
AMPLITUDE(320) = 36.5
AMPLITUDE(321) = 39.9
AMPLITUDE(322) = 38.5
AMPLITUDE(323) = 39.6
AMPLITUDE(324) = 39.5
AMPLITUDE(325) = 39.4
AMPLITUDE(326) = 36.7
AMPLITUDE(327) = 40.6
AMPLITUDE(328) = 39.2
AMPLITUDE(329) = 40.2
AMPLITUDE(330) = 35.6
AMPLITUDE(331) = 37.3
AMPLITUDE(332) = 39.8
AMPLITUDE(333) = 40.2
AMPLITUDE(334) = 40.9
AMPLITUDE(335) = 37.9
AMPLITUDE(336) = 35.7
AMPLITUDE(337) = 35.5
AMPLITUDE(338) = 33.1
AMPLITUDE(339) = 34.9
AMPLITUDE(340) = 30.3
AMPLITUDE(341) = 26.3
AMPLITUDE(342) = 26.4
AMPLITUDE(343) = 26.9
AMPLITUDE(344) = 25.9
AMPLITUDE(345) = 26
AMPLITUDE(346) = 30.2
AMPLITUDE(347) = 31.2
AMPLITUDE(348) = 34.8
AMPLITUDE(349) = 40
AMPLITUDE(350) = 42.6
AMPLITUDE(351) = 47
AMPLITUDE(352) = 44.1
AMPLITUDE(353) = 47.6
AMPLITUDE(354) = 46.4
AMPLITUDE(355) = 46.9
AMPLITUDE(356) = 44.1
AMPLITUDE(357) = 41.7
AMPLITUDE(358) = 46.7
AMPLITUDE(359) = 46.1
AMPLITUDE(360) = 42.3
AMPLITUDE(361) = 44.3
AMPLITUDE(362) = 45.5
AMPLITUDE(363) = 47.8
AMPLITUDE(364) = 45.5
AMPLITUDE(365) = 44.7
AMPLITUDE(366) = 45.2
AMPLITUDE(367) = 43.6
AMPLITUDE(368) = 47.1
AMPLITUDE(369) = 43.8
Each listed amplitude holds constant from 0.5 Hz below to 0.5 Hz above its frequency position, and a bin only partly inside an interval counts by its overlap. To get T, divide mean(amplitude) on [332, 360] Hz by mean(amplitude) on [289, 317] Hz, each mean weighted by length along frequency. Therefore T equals 0.9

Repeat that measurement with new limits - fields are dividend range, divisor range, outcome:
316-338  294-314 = 0.91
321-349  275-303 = 0.85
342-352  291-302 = 0.78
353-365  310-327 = 1.14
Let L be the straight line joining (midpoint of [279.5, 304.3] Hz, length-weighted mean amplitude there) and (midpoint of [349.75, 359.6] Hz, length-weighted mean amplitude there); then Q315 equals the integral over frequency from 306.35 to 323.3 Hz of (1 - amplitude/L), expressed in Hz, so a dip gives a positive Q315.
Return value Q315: 1.2 Hz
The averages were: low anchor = 42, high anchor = 45.4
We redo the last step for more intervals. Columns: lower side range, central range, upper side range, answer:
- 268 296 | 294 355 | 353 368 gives 5.9 Hz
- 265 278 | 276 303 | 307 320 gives -1.2 Hz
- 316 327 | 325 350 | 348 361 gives 4.1 Hz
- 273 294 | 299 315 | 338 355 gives -1.2 Hz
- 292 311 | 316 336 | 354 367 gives 2.1 Hz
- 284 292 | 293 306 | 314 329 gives -0.4 Hz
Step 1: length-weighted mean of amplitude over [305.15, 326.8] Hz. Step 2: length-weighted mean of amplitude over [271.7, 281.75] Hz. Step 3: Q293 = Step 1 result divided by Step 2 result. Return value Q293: 1.0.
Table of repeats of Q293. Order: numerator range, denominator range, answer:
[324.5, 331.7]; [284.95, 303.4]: 0.89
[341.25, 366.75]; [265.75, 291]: 1.01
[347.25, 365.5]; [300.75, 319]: 1.08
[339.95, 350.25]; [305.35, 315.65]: 0.75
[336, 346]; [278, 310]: 0.71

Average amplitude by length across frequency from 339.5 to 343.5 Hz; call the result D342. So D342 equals 27.5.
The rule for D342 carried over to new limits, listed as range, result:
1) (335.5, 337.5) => 35.6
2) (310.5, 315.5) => 40.7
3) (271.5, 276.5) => 38.5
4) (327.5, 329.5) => 39.7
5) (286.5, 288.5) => 43.3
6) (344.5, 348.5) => 30.6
